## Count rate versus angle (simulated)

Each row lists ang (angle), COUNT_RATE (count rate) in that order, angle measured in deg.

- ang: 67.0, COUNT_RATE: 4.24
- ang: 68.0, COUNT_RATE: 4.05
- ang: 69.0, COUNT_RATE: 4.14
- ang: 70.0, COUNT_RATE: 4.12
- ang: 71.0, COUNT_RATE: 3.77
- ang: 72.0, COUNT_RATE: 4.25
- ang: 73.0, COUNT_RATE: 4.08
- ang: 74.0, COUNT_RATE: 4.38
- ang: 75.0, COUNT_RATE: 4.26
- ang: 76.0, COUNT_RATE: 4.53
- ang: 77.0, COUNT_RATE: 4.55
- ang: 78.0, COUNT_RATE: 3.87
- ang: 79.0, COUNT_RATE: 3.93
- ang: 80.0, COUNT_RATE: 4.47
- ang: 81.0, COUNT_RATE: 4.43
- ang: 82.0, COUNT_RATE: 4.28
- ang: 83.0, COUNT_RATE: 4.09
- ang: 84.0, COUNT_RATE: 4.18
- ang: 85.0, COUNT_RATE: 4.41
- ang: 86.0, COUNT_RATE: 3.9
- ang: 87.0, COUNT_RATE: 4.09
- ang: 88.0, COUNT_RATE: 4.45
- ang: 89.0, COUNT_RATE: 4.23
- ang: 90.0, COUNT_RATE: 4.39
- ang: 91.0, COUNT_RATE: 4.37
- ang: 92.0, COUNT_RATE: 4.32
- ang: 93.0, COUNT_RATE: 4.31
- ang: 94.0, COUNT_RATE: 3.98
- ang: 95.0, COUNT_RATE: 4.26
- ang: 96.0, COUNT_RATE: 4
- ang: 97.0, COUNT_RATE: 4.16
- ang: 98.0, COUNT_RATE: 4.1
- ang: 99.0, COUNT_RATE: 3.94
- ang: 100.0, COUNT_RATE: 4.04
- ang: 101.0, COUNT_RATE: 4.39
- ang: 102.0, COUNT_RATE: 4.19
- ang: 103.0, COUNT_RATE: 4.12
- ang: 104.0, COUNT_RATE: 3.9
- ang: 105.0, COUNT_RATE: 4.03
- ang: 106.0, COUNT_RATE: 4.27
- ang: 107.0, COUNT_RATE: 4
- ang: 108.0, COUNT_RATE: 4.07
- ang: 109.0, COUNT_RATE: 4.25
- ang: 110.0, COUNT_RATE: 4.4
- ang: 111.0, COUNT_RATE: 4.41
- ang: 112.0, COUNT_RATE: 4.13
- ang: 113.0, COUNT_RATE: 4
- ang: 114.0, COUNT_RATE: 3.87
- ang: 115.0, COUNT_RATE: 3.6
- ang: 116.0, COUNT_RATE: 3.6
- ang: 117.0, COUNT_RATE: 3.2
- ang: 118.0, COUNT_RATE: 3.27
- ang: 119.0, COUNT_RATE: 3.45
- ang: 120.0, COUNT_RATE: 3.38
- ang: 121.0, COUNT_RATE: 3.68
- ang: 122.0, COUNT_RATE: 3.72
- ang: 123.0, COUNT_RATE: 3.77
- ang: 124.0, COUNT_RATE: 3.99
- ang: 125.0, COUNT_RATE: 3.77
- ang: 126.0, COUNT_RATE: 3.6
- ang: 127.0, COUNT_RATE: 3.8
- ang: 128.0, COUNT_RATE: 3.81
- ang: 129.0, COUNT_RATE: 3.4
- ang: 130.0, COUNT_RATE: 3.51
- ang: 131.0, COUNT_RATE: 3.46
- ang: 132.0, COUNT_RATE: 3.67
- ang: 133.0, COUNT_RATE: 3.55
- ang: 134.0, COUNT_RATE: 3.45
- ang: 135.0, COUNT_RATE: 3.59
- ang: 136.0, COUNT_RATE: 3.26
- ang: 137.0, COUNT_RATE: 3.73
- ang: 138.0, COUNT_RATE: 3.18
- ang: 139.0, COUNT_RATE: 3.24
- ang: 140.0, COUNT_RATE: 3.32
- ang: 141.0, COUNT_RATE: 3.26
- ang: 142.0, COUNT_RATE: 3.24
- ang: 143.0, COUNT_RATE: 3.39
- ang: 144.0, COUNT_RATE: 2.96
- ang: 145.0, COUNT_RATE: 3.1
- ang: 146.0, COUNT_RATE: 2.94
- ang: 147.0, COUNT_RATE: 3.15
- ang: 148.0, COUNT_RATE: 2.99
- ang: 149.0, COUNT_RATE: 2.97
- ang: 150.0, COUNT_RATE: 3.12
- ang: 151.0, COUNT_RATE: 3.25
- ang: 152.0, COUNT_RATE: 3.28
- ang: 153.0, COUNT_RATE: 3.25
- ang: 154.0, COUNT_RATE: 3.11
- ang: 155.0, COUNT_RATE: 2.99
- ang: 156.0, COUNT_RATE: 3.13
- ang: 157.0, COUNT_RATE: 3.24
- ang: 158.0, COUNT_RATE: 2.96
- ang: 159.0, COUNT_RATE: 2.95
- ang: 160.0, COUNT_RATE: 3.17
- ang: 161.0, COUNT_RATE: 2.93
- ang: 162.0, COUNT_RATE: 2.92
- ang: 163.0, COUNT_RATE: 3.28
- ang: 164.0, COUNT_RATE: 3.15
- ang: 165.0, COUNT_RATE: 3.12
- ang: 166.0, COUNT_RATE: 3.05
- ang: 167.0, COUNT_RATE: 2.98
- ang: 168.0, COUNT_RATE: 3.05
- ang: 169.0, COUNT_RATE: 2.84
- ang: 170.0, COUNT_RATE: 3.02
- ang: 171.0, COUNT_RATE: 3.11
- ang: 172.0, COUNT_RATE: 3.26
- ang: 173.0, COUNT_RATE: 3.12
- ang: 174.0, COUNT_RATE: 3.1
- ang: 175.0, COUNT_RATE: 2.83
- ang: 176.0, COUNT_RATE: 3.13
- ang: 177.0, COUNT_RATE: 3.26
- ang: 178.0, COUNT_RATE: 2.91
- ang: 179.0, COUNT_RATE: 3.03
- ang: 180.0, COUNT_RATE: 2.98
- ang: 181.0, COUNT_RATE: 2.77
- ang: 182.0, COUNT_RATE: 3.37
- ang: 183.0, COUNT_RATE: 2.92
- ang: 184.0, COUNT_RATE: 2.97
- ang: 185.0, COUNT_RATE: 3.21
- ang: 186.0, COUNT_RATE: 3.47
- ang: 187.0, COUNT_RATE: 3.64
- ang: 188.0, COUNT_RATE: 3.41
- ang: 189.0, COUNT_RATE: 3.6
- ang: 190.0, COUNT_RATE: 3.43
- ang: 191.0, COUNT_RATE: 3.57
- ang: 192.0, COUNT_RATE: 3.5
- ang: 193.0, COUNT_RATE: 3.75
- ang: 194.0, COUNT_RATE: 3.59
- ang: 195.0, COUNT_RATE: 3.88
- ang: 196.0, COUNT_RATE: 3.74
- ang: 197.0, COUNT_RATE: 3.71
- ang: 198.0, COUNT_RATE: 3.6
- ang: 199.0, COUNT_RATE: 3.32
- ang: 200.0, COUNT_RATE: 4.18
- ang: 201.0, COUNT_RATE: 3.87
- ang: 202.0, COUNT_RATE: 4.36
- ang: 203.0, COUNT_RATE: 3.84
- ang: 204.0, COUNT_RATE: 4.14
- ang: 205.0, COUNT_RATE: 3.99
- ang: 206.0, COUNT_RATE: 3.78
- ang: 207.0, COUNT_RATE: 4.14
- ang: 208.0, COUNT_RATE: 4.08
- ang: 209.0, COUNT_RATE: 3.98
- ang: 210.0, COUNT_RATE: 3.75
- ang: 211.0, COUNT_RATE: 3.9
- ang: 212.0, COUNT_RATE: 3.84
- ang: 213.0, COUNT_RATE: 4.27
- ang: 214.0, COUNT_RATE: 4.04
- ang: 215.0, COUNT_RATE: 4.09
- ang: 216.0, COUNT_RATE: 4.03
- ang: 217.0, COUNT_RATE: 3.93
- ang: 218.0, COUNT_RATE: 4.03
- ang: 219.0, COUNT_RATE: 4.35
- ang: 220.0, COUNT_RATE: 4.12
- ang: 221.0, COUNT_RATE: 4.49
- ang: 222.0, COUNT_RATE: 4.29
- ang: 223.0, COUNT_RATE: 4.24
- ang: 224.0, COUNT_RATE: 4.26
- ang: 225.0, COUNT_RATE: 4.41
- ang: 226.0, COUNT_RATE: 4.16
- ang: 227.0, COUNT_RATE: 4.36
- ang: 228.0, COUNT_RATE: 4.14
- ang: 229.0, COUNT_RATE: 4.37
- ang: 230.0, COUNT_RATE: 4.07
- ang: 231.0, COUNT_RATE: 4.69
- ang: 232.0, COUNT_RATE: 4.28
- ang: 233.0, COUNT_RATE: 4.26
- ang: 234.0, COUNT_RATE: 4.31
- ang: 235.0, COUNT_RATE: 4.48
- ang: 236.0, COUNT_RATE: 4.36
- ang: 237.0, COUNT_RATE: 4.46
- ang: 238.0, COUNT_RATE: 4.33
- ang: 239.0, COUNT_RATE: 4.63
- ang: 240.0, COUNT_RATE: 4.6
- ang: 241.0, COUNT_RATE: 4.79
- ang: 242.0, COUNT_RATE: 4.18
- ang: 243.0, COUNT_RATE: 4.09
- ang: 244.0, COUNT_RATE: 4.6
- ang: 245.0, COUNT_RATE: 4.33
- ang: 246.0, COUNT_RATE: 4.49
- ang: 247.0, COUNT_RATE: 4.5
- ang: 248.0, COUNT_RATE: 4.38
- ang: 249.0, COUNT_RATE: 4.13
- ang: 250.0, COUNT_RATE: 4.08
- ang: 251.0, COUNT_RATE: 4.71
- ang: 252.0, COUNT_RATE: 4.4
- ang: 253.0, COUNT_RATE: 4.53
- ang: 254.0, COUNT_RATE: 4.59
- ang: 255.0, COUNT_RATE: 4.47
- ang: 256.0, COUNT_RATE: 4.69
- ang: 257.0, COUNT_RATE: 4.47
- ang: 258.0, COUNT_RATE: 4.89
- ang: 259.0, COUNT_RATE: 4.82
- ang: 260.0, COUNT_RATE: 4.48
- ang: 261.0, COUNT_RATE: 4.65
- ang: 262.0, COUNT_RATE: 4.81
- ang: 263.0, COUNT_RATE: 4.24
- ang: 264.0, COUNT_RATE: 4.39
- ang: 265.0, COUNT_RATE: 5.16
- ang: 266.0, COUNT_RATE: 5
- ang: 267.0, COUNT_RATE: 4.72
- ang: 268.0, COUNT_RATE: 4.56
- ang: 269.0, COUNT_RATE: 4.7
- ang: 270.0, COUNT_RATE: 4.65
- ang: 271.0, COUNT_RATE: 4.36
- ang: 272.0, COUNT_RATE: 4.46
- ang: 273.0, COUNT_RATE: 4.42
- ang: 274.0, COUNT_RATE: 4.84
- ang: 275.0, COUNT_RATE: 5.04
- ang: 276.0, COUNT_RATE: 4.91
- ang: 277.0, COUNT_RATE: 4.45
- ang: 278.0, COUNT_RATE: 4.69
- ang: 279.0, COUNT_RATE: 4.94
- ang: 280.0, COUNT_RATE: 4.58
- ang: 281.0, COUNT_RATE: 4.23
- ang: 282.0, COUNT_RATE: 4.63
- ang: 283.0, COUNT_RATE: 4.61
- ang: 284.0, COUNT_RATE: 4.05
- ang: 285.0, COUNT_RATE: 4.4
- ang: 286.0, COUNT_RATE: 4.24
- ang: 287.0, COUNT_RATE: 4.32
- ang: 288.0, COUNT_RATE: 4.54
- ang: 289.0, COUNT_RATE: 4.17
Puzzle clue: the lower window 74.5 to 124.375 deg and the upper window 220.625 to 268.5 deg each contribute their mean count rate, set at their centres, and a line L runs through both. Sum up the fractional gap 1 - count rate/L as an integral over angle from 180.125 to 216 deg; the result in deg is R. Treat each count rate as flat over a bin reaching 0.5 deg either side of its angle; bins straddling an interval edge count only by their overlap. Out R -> 5.3 deg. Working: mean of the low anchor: 4.06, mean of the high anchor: 4.47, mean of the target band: 3.7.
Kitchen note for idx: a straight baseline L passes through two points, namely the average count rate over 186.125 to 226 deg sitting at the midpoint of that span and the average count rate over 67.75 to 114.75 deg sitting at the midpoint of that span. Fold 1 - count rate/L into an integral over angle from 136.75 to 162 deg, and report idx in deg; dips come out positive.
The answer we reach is 5.6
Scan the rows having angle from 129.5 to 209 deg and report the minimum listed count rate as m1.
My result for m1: 2.77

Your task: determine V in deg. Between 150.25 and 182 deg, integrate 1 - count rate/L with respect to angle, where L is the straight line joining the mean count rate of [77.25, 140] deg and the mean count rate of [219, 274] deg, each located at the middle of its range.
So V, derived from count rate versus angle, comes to 8.2 deg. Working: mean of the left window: 3.92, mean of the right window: 4.47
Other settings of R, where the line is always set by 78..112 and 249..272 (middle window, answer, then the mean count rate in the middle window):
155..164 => 2.64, 3.07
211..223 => 0.96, 4.13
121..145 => 4.36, 3.5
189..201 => 2.07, 3.67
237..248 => 0.24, 4.45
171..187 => 4.69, 3.11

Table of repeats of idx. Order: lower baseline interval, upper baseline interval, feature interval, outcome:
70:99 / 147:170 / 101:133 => -0.91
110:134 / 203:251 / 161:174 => 2.84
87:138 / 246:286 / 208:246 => 1.25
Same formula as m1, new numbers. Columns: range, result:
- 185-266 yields 3.21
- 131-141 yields 3.18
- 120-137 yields 3.26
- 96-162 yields 2.92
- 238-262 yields 4.08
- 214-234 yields 3.93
